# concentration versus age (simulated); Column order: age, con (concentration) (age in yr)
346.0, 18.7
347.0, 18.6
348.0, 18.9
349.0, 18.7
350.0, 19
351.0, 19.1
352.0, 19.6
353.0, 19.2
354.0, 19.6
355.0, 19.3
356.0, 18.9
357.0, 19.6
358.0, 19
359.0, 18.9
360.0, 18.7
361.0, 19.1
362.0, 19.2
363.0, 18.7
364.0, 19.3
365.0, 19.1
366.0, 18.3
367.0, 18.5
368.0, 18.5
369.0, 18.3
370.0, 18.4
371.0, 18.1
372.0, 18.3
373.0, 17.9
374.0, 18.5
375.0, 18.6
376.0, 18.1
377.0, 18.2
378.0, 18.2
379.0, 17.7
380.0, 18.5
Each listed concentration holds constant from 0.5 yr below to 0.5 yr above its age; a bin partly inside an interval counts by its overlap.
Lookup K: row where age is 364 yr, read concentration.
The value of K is 19.3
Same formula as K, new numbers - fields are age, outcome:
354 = 19.6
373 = 17.9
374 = 18.5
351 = 19.1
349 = 18.7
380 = 18.5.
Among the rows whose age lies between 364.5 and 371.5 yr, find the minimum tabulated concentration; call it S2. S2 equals 18.1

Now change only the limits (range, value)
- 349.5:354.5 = 19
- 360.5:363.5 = 18.7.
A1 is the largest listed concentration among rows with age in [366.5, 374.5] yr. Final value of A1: 18.5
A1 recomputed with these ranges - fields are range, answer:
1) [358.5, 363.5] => 19.2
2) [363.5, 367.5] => 19.3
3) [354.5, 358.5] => 19.6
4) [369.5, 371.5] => 18.4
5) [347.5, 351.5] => 19.1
